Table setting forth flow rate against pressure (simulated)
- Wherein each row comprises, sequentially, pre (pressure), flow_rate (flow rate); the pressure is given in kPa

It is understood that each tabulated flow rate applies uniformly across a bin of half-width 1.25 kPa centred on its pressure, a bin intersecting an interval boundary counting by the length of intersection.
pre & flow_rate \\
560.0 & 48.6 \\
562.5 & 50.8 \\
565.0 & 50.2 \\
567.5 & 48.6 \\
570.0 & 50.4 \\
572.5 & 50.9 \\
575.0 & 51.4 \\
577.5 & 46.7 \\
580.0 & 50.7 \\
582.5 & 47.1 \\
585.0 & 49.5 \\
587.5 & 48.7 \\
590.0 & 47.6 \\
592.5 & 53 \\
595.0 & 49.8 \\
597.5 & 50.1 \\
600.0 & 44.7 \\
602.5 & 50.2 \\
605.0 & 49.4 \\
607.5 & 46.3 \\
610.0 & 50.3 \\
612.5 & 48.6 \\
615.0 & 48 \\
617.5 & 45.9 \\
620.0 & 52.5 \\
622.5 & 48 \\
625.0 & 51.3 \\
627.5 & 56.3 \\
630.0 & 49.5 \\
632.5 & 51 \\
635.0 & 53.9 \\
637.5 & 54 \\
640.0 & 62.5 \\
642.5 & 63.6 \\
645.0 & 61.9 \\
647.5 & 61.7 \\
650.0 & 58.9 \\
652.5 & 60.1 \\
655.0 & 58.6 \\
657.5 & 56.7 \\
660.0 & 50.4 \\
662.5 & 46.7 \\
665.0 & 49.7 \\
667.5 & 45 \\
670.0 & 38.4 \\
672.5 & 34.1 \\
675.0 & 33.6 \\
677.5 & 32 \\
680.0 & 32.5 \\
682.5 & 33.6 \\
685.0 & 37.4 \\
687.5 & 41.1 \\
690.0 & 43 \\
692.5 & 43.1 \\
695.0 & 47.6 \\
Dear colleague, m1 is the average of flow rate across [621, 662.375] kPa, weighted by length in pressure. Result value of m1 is 55.9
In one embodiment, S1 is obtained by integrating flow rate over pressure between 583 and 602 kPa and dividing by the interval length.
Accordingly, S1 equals 49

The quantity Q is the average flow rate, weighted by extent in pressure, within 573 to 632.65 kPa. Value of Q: 49.4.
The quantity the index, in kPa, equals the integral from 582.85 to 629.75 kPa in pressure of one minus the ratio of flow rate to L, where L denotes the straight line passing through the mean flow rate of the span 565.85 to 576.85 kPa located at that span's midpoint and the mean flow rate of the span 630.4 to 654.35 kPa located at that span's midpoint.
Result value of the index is 4.1 kPa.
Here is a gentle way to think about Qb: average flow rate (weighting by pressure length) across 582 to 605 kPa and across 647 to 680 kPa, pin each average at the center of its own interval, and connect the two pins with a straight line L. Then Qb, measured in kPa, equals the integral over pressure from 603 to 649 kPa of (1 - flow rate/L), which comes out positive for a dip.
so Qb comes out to -4.62 kPa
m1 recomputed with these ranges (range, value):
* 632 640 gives 54.6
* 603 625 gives 48.8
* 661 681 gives 39.2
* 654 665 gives 52.6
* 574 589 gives 49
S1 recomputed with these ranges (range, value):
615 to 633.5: 50.5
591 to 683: 49.7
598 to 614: 48.3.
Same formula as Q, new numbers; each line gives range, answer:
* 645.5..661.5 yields 57.8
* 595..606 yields 48.7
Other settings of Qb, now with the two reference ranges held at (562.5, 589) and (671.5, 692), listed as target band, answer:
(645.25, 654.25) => -4.50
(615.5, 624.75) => -1.08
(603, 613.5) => -0.78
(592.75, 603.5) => -0.55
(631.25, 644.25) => -4.85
